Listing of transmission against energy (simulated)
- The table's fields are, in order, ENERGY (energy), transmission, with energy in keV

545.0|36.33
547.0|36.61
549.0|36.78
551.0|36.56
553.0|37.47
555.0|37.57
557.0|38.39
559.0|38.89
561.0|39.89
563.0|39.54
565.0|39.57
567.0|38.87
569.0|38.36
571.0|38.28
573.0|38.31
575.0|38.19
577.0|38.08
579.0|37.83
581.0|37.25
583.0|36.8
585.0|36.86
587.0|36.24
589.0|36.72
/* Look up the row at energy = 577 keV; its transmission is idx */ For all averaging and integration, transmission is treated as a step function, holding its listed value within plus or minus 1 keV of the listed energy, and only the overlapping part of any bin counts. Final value 38.08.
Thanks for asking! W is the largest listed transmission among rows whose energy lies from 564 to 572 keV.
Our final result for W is 39.57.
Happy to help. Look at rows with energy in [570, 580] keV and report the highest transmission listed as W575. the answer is 38.31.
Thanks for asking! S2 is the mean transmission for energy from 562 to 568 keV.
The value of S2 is 39.3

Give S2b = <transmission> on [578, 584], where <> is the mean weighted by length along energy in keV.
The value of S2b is 37.3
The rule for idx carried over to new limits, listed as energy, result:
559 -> 38.89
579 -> 37.83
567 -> 38.87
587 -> 36.24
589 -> 36.72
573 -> 38.31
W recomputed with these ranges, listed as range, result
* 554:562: 39.89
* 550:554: 37.47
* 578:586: 37.83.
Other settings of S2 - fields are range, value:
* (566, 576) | 38.4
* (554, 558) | 38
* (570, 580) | 38.1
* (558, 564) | 39.4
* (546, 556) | 37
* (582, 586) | 36.8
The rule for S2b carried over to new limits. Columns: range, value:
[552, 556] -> 37.5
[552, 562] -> 38.4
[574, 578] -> 38.1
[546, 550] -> 36.7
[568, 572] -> 38.3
